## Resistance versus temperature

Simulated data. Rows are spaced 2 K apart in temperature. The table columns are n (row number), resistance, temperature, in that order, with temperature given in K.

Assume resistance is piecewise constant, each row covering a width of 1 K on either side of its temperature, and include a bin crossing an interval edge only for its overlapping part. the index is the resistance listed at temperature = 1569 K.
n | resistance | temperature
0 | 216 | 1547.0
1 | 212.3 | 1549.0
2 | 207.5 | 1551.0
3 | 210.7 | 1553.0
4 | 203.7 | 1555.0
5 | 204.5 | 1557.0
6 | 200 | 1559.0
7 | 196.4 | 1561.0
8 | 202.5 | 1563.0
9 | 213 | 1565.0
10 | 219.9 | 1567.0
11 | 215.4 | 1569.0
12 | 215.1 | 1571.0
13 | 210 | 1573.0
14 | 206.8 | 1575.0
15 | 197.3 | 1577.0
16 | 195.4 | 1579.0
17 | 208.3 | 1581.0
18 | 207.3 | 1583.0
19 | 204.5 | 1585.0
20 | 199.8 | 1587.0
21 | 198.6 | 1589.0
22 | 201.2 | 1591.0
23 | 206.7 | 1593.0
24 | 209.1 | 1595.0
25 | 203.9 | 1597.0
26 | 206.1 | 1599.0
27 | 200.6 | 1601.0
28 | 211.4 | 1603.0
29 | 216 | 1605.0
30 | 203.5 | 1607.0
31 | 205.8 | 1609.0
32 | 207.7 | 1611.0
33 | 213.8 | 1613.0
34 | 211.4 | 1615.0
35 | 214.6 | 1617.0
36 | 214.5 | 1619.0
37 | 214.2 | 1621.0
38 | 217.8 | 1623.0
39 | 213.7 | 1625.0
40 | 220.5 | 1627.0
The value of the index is 215.4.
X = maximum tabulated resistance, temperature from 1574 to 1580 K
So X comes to 206.8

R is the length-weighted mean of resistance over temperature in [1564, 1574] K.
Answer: 215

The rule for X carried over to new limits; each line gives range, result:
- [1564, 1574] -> 219.9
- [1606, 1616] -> 213.8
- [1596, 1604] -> 211.4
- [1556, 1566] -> 213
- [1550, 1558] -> 210.7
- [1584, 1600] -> 209.1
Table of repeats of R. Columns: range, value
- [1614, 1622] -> 214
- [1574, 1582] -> 202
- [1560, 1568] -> 208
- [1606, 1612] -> 206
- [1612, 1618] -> 213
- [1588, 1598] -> 204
